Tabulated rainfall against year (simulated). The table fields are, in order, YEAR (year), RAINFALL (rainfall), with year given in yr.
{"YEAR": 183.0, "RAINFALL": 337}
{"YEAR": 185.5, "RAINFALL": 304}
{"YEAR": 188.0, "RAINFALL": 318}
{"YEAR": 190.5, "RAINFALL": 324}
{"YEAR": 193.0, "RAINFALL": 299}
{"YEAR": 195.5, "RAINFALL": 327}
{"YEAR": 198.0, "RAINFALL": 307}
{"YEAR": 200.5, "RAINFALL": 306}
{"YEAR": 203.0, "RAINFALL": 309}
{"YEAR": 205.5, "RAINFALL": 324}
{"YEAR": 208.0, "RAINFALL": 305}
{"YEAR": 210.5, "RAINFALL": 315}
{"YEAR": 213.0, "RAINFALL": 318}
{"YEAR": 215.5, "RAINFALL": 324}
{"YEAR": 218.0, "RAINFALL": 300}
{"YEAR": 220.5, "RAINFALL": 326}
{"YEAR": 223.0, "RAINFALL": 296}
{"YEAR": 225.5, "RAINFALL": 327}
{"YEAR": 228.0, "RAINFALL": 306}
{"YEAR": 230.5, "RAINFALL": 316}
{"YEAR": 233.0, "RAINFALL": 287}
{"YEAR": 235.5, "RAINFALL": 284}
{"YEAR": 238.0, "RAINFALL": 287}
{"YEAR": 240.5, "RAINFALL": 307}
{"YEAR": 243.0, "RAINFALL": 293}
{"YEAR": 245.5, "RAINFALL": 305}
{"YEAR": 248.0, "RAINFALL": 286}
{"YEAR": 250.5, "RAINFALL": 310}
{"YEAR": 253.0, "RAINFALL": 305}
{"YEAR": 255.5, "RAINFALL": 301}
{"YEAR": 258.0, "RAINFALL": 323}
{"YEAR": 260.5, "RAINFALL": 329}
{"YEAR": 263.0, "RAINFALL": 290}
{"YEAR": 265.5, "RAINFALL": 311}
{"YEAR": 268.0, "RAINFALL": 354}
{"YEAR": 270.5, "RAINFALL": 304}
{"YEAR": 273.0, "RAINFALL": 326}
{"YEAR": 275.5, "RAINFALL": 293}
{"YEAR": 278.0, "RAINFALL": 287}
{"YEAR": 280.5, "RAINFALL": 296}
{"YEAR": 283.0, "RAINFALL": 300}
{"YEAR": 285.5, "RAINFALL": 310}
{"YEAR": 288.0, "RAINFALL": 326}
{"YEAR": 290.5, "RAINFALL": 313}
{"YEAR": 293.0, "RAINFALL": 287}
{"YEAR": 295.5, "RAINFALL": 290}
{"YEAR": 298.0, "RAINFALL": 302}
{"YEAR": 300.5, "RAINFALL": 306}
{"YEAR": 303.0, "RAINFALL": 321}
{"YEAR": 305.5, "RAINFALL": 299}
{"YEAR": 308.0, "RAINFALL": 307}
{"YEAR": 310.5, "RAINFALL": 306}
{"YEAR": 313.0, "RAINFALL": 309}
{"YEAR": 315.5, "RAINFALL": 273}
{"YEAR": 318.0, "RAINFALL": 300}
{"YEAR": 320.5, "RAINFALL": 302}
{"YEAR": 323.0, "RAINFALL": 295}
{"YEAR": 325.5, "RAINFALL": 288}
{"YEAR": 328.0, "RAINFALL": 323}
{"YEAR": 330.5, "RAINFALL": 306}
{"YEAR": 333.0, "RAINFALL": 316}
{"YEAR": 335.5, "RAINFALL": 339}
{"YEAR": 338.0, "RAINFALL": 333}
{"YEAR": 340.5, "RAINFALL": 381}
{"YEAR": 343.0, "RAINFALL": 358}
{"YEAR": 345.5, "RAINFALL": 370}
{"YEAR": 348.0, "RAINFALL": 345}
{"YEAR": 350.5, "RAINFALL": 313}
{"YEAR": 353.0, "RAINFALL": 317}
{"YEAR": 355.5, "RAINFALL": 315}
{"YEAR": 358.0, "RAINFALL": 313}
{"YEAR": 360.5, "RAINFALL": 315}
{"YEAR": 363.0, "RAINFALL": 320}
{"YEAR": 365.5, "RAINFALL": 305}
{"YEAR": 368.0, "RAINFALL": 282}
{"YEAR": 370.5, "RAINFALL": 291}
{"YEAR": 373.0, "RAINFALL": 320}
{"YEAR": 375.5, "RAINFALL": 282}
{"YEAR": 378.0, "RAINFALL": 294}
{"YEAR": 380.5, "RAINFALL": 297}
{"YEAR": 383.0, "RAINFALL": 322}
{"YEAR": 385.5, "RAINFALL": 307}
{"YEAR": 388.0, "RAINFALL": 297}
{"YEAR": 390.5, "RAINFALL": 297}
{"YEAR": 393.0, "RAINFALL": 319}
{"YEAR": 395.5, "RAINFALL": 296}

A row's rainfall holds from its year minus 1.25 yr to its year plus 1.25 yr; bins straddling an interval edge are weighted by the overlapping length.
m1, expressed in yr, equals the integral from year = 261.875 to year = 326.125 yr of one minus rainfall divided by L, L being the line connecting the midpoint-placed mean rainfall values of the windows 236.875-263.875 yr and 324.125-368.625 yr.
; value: 1.91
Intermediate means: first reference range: 304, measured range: 304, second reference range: 325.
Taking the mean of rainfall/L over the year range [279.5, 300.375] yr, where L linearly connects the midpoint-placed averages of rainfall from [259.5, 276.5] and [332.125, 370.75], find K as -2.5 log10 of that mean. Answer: 0.053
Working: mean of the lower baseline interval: 315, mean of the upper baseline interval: 327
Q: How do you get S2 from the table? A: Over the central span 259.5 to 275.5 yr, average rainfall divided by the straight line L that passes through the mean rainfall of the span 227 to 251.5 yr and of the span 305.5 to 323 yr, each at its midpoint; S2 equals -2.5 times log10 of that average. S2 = -0.07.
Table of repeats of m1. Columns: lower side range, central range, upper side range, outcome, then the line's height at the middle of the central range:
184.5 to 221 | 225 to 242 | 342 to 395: 0.7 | 313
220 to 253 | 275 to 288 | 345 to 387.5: 0.2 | 305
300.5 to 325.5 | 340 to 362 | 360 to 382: -2.5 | 301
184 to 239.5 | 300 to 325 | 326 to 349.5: 2.4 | 333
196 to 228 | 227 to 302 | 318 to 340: 2.2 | 314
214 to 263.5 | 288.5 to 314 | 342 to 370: 0.8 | 314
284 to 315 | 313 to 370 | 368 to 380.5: -3.5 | 300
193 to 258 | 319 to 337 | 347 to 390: -0.2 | 307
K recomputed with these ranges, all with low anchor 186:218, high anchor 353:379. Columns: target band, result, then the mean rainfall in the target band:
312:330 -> 0.030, 299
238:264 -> 0.024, 304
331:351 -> -0.128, 344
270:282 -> 0.031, 301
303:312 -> 0.005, 306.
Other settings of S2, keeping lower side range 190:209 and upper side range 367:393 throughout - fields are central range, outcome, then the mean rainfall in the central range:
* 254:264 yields -0.01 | 311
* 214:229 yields -0.01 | 313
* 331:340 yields -0.10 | 332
